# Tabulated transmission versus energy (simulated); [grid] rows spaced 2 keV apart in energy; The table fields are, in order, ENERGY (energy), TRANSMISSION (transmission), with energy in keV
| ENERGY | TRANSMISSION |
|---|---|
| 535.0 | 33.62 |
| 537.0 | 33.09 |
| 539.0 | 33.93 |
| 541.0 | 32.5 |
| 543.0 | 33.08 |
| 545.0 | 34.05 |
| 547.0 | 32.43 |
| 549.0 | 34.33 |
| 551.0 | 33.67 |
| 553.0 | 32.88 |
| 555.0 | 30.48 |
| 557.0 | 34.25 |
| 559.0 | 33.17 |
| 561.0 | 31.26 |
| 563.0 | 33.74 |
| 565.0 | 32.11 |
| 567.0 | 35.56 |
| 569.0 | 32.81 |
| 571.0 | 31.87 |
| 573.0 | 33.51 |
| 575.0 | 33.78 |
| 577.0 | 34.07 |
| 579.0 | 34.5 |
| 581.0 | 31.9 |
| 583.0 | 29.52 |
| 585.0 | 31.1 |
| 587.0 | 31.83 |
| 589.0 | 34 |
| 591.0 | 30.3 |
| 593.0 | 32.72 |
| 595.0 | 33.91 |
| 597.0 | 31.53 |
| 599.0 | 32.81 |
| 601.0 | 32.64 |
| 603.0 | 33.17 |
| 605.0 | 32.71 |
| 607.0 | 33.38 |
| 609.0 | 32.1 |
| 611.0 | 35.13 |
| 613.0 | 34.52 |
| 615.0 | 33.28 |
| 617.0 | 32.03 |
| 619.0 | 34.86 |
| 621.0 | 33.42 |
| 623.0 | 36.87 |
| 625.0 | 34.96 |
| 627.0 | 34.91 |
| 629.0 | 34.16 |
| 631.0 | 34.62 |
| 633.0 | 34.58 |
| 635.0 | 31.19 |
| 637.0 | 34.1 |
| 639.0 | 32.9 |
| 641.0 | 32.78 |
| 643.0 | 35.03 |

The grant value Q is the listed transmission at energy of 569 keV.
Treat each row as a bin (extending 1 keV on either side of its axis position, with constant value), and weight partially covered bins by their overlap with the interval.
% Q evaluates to 32.81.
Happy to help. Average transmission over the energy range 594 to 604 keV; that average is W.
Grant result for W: 32.8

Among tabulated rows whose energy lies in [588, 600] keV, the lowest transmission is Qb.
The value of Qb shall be 30.3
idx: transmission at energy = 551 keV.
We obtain 33.67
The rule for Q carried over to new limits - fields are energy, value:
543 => 33.08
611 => 35.13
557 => 34.25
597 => 31.53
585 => 31.1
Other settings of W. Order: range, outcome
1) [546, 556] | 32.8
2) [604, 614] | 33.6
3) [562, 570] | 33.6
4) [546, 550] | 33.4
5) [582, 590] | 31.6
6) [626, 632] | 34.6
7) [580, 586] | 30.8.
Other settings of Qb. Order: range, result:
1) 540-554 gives 32.43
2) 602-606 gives 32.71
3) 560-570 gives 31.26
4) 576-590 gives 29.52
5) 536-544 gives 32.5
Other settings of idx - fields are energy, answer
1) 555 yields 30.48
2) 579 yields 34.5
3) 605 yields 32.71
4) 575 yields 33.78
